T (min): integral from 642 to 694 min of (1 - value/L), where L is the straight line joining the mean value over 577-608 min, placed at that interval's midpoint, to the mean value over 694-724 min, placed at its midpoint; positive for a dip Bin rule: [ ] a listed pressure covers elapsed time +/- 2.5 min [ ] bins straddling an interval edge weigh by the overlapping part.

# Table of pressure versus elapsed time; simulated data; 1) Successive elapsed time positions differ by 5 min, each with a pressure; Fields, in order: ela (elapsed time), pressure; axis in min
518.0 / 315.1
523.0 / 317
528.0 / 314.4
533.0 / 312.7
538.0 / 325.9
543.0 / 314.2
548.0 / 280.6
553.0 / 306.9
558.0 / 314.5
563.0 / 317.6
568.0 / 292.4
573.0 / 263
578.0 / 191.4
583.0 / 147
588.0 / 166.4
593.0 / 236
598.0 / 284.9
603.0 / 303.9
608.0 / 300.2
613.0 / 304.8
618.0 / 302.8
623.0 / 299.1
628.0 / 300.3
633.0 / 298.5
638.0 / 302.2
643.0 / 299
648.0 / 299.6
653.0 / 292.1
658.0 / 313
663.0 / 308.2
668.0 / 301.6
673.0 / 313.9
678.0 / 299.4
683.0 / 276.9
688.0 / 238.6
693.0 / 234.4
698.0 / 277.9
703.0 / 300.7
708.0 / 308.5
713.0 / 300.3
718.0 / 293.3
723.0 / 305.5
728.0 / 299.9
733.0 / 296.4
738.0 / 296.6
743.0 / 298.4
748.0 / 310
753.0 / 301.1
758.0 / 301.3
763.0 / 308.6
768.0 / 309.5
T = -3.74 min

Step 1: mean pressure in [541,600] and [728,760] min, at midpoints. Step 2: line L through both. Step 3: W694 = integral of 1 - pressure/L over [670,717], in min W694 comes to 0.7 min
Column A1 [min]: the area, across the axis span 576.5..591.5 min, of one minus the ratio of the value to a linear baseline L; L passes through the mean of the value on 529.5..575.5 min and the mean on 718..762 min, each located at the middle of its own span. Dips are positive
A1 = 6.5 min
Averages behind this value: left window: 303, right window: 301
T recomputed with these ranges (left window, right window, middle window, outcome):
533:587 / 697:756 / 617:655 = -1.79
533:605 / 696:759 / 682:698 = 2.21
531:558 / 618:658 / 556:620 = 8.77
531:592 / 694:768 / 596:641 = -3.44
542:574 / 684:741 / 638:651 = -0.33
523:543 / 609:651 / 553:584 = 4.75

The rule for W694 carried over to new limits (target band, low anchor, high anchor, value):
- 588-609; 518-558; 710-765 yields 2.8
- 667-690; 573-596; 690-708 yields -2.3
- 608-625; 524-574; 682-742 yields -0.2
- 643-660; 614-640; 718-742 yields 0.0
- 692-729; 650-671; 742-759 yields 1.4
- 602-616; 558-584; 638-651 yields -1.3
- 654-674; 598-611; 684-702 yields -2.7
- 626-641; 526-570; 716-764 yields 0.2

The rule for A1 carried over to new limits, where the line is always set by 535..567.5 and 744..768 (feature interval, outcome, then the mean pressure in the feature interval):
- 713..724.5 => 0.3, 299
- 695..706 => 0.7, 288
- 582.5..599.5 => 5.3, 211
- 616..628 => 0.3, 301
